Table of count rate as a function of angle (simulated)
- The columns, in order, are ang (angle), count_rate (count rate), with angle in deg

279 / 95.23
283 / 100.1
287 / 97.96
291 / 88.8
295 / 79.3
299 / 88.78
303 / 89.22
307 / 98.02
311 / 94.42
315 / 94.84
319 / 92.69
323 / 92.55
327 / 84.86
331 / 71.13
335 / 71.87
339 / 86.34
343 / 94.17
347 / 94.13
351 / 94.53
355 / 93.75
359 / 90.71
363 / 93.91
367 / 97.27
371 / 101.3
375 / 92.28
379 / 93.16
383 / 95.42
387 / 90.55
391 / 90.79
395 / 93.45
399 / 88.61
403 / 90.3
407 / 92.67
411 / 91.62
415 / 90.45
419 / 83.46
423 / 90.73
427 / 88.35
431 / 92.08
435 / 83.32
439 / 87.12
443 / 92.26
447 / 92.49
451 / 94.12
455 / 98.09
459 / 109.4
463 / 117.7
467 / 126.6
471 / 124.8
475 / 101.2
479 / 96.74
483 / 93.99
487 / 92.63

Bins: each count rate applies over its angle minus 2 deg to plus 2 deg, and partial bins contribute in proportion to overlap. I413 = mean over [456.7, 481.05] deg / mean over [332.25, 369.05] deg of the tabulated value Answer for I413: 1.25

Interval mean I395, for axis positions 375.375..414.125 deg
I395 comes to 91.8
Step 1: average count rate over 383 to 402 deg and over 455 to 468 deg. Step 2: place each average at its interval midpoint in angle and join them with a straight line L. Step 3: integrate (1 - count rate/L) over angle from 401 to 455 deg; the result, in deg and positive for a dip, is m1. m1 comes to 6.6 deg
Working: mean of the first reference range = 91.3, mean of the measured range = 90.2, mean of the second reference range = 114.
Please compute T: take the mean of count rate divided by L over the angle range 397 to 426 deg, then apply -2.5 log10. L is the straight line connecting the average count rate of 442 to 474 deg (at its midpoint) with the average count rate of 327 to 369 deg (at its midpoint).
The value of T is 0.11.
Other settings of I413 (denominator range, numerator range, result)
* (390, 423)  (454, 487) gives 1.20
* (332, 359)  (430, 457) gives 1.03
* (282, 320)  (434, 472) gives 1.11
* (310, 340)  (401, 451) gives 1.05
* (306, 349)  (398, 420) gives 1.02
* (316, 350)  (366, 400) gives 1.08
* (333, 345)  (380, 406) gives 1.09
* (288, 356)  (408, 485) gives 1.10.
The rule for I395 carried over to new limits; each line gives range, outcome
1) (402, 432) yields 89.9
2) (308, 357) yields 89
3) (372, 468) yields 94.1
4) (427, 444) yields 88.4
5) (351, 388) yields 94.4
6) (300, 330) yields 91.5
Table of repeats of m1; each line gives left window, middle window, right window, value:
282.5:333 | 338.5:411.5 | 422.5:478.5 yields 1.23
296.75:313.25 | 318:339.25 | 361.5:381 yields 2.50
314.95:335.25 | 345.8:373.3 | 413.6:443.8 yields -2.92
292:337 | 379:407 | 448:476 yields 2.12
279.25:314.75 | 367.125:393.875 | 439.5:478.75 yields 1.29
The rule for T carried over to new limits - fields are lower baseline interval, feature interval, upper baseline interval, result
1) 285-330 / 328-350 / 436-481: 0.11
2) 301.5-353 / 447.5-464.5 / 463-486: 0.03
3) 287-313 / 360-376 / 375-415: -0.05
